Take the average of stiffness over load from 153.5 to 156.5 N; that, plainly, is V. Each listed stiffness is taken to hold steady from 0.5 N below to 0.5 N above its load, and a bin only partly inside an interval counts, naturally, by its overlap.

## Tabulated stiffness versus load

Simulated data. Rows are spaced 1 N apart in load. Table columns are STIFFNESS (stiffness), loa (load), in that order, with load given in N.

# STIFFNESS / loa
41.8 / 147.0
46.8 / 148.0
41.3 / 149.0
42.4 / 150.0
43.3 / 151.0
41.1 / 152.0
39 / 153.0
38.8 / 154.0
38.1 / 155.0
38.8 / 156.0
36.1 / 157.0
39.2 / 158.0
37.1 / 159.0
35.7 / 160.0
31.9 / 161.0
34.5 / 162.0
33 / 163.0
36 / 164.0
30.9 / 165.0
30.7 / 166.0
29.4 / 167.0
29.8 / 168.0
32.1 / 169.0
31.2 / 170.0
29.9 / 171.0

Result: 38.6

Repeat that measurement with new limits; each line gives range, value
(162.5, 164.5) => 34.5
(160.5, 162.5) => 33.2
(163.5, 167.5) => 31.8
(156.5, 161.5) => 36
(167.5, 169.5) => 31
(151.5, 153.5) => 40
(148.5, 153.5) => 41.4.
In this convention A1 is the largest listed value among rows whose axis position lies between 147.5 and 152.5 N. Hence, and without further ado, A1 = 46.8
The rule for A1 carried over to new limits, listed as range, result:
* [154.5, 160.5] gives 39.2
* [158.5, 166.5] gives 37.1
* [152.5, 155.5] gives 39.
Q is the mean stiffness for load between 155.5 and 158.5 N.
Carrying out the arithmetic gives 38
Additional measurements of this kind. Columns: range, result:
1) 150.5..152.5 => 42.2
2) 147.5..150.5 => 43.5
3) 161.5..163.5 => 33.8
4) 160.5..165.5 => 33.3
